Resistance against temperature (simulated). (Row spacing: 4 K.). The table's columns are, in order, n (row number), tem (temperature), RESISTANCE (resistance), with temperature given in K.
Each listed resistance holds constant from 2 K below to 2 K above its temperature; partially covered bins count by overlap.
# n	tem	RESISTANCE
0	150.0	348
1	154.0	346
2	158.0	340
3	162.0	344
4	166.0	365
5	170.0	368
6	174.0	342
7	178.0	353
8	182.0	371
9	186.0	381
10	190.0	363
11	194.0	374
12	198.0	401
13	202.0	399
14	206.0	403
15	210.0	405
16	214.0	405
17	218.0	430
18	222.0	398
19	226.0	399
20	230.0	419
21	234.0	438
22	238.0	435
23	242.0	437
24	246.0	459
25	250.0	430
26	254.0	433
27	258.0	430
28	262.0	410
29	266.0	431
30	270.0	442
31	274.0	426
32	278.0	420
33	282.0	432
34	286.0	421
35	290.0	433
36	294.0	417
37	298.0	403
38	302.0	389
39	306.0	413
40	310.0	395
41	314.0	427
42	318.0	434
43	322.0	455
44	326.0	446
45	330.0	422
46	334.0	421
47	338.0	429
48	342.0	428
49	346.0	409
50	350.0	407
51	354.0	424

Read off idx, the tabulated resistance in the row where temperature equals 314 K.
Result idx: 427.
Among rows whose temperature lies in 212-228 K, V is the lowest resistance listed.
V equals 398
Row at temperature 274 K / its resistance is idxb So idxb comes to 426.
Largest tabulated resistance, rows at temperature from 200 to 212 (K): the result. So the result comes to 405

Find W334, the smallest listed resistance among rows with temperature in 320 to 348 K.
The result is 409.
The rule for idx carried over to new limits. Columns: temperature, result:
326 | 446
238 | 435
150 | 348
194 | 374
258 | 430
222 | 398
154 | 346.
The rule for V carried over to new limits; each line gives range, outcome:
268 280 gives 420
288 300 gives 403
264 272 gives 431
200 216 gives 399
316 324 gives 434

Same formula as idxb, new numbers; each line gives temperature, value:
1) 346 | 409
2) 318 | 434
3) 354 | 424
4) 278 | 420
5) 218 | 430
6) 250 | 430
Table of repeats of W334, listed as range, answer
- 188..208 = 363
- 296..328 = 389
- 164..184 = 342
